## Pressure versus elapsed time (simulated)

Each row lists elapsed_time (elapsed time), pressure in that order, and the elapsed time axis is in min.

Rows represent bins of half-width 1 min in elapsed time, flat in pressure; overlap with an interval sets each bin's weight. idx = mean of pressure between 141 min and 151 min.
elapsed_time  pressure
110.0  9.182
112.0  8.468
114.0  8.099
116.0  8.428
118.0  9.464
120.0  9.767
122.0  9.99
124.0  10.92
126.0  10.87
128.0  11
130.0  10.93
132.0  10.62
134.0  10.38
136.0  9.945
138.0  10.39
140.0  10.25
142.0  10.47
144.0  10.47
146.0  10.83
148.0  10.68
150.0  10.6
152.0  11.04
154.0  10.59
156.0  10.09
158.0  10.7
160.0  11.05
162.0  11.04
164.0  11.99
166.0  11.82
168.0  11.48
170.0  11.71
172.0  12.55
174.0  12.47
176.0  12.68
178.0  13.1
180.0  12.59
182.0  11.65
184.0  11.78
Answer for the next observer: 10.6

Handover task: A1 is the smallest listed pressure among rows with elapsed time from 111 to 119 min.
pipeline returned 8.099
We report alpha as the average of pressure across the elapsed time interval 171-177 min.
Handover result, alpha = 12.6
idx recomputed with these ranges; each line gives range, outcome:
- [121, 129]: 10.7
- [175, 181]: 12.8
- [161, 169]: 11.6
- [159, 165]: 11.4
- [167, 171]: 11.6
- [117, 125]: 10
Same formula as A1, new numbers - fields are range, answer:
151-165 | 10.09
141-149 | 10.47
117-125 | 9.464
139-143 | 10.25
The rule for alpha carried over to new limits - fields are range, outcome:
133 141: 10.2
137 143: 10.4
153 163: 10.7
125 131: 10.9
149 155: 10.7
